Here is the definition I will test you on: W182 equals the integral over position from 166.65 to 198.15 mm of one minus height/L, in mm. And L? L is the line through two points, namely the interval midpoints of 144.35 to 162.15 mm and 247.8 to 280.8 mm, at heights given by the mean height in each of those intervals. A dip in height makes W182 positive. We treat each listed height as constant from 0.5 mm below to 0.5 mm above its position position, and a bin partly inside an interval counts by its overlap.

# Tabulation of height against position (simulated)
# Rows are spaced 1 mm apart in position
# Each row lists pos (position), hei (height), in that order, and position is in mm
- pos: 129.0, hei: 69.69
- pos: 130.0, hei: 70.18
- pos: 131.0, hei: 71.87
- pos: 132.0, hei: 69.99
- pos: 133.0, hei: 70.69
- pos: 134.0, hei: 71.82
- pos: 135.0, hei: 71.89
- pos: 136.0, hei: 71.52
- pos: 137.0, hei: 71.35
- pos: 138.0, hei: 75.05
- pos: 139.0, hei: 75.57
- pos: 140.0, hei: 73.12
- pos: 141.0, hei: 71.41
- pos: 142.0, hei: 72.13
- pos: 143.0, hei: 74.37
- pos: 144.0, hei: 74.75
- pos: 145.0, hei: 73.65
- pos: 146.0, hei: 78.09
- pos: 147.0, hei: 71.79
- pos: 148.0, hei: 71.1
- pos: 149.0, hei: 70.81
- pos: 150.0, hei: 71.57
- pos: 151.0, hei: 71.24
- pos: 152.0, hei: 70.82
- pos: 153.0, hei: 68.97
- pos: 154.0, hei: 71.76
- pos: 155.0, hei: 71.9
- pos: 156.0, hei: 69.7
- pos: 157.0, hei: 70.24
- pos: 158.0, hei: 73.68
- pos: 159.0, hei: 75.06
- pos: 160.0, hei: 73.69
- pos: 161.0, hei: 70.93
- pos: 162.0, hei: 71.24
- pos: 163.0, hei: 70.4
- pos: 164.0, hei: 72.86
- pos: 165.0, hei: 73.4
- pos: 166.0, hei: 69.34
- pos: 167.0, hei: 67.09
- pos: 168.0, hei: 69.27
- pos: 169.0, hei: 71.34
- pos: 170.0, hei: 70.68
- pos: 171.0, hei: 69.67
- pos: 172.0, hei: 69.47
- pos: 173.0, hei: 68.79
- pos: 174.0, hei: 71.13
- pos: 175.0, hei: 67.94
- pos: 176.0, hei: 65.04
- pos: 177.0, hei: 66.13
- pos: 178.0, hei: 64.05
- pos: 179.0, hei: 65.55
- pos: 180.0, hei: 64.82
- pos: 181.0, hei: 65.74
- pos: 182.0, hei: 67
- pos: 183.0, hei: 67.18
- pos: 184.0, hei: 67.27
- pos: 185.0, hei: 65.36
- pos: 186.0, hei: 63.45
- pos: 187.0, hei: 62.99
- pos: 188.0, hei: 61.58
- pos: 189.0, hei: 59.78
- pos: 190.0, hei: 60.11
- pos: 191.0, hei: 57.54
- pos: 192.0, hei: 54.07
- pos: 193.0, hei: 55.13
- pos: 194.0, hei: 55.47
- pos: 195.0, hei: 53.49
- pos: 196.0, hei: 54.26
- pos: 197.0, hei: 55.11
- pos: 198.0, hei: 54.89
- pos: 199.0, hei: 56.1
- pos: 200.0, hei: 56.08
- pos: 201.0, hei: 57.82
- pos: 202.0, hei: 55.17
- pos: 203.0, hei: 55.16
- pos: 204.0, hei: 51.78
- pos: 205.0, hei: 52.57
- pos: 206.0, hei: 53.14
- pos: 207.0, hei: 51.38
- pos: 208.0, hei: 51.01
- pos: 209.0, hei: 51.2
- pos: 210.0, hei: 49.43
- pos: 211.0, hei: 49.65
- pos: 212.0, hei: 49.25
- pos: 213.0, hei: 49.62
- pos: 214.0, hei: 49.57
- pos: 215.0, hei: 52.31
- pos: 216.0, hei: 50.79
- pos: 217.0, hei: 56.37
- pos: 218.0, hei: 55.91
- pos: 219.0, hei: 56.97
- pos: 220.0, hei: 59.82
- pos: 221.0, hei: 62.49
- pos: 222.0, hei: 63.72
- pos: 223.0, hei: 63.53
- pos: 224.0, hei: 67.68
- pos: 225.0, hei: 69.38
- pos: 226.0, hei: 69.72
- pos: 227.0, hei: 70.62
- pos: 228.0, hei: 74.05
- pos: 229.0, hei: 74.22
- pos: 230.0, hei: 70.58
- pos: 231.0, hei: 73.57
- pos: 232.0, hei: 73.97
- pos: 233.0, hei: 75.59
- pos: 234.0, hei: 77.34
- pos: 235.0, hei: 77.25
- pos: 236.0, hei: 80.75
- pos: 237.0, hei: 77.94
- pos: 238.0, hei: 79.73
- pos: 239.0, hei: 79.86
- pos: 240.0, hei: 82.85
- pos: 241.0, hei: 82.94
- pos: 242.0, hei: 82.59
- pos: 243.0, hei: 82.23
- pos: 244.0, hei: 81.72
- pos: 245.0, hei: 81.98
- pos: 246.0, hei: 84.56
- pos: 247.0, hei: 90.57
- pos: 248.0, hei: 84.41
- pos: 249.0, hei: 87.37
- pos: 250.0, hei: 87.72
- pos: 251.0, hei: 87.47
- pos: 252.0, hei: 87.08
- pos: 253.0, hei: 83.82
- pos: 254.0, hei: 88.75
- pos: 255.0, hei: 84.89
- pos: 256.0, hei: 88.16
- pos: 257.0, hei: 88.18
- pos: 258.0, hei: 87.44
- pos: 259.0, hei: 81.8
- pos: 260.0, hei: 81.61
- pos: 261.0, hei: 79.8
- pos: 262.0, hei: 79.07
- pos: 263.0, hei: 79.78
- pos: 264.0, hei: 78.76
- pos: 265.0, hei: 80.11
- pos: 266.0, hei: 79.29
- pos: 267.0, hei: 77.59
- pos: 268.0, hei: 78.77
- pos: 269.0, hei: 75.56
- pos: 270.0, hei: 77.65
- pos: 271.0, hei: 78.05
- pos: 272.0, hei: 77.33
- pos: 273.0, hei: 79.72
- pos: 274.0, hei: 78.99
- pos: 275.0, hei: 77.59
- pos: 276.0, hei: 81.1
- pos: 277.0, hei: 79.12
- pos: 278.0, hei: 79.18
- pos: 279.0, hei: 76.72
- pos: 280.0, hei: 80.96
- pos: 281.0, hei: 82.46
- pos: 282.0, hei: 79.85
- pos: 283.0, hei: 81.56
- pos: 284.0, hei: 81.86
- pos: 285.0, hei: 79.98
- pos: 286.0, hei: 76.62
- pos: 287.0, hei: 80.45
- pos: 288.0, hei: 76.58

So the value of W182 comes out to 4.6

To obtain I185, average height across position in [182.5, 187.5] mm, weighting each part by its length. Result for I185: 65.2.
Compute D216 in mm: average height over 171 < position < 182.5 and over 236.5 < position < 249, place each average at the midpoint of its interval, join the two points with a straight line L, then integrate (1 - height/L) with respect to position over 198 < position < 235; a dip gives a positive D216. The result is 8.0 mm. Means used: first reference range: 67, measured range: 60.1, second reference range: 82.8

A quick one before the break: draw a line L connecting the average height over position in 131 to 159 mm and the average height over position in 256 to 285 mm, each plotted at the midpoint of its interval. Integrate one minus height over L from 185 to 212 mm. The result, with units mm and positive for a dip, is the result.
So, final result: 7.21 mm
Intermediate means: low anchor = 72.2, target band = 55.4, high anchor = 80.1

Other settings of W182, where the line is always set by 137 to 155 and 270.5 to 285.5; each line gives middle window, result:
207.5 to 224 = 4.6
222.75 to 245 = 0.4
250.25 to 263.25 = -1.0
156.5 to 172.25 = 0.5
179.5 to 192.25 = 2.0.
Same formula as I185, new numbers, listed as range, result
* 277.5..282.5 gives 79.8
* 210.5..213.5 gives 49.5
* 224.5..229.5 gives 71.6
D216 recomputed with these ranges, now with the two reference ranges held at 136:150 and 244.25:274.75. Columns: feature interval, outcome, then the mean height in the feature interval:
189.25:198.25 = 2.51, 55.7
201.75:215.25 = 4.64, 51.4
